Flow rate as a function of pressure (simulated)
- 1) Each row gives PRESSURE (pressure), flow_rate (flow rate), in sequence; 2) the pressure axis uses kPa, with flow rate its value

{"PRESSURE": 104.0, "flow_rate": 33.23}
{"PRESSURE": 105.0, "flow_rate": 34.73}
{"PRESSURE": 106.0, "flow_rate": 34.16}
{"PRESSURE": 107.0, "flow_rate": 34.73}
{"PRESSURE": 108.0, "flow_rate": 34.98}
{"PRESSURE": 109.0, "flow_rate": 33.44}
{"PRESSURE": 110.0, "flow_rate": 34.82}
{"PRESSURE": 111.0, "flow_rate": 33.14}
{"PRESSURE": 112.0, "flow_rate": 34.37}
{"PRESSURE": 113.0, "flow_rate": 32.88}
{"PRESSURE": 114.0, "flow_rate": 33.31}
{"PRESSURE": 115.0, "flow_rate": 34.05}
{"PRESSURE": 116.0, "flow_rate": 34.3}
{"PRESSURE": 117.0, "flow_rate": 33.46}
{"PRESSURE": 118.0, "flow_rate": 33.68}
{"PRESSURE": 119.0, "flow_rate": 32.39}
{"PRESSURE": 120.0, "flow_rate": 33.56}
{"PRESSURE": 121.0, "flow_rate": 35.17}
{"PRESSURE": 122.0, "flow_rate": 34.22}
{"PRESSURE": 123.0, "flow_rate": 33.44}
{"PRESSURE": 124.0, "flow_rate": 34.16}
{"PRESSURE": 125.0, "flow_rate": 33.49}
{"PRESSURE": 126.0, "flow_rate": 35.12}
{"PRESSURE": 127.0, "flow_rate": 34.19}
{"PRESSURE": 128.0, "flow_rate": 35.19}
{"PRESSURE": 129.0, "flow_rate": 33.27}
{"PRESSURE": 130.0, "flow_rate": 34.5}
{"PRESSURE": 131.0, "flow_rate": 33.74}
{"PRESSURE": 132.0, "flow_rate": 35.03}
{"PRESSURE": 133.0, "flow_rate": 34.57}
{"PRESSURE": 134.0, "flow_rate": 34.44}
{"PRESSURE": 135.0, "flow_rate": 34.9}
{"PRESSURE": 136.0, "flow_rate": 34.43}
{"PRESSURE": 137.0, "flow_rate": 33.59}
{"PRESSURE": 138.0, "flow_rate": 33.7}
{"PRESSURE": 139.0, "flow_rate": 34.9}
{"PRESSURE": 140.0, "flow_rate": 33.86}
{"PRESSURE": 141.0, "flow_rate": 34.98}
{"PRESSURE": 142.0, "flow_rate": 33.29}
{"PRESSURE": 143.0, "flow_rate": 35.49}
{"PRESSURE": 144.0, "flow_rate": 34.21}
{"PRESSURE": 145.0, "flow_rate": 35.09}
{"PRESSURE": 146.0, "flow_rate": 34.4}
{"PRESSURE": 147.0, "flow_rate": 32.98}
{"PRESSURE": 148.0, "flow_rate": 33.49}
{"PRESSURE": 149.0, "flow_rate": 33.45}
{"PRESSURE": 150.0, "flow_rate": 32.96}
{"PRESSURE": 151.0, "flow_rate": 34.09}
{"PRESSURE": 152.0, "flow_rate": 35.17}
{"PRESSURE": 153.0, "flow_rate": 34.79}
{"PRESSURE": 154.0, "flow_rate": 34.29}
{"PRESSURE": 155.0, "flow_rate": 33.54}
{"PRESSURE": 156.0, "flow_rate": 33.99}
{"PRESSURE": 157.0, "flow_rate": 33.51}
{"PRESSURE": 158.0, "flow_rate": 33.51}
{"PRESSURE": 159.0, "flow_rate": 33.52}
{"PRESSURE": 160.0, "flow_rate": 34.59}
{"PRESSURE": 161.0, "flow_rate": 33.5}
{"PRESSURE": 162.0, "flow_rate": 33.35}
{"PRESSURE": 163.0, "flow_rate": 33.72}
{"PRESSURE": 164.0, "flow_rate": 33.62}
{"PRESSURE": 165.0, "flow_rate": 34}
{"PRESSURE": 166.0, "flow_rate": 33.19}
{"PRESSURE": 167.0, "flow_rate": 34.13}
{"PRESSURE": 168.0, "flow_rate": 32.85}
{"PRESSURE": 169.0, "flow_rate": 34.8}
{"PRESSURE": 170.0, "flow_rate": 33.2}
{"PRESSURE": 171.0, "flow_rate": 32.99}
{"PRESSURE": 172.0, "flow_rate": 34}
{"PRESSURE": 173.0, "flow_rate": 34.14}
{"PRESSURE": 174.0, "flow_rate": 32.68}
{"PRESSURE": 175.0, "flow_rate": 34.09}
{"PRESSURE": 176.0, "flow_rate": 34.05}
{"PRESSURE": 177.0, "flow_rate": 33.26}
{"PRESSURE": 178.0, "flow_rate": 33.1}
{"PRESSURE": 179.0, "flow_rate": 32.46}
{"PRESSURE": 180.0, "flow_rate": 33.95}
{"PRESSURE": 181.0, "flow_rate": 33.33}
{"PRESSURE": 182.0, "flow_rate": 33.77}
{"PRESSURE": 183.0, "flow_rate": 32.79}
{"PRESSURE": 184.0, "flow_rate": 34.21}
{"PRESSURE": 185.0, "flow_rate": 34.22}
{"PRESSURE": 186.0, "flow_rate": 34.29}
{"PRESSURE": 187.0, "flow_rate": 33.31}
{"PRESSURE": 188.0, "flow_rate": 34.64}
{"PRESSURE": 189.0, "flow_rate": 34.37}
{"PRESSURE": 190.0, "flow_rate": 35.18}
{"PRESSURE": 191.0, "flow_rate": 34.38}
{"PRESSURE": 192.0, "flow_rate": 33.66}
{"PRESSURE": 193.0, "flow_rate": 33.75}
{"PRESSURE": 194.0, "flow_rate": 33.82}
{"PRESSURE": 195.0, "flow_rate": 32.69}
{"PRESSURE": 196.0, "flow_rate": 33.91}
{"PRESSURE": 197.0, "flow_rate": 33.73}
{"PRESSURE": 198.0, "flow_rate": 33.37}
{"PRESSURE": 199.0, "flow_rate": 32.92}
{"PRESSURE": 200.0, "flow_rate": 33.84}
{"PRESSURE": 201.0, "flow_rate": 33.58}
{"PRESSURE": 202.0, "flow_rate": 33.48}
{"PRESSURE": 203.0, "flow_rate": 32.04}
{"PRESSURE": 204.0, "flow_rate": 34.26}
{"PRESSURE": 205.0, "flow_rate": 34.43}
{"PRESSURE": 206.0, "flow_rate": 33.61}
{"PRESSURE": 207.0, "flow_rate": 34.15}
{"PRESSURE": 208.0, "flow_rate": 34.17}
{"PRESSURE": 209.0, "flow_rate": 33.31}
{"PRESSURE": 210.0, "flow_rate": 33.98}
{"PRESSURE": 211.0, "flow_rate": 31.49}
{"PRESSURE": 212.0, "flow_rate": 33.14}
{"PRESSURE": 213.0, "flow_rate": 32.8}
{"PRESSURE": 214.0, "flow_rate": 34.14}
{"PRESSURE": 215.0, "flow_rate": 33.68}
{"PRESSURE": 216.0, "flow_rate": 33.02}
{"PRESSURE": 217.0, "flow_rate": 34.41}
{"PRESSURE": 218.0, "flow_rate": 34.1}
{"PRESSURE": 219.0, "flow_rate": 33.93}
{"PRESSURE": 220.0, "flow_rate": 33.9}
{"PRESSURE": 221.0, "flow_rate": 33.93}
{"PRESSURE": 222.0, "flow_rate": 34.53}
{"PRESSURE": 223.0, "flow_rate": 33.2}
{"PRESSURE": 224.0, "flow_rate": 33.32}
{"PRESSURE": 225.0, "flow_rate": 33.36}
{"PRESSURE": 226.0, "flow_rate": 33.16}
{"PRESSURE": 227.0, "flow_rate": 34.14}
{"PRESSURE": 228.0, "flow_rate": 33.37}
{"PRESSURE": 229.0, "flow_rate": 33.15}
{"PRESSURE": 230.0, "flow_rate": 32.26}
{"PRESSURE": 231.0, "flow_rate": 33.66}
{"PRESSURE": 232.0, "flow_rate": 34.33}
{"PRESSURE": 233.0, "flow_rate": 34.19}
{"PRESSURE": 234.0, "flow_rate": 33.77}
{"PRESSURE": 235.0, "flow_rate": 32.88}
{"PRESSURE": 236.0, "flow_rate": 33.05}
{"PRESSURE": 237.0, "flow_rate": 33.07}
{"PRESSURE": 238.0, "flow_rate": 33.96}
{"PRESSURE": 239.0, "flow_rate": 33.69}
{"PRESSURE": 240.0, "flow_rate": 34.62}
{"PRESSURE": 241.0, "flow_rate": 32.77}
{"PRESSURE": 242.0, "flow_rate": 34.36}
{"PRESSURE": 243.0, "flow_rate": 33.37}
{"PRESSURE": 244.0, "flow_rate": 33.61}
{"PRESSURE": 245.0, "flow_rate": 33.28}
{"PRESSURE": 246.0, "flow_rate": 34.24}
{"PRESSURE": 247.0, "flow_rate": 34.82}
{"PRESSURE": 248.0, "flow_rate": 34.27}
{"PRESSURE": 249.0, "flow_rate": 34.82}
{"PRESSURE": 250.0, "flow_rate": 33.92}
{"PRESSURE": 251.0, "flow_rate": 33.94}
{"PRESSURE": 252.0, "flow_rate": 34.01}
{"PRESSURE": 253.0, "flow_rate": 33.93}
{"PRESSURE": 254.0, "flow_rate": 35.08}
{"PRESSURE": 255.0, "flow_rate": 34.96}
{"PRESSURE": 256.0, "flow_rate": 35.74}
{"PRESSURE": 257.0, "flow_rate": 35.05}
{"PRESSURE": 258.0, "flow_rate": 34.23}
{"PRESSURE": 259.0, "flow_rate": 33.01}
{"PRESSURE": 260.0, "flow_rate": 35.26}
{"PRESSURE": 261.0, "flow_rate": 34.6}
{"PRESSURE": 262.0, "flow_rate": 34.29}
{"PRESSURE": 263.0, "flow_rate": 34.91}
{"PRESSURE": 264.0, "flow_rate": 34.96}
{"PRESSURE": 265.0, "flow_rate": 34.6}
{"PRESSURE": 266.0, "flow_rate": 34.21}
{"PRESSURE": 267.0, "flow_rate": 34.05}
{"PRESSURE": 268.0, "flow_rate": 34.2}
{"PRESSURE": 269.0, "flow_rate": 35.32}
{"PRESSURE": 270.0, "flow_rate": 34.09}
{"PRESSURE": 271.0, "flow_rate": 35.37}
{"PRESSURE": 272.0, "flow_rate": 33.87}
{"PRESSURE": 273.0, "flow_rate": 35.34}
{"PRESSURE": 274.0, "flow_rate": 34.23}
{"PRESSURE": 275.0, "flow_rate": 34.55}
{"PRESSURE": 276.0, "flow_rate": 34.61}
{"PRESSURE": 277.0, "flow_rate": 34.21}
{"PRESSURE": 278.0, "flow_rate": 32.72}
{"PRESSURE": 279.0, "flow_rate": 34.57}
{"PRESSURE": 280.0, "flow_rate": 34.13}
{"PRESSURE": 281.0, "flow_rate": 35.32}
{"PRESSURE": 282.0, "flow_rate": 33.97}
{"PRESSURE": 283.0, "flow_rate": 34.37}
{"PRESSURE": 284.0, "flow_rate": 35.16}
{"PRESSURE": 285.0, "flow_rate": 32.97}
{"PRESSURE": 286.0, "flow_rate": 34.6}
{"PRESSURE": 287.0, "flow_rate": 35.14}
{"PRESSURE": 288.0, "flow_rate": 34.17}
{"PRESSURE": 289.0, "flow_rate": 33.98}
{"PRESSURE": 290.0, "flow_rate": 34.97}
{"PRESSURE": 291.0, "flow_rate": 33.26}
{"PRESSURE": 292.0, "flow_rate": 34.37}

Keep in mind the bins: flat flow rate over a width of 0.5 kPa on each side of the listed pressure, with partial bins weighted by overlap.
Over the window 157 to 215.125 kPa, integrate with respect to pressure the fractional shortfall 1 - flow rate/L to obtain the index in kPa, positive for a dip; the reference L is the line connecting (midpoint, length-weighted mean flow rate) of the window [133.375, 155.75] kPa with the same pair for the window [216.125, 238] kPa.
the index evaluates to 0.4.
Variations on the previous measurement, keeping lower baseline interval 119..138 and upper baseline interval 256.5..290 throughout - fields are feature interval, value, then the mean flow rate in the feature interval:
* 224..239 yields 0.4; 33.5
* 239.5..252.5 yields 0.1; 34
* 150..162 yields 0.1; 34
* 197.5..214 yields 0.4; 33.4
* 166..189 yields 0.4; 33.7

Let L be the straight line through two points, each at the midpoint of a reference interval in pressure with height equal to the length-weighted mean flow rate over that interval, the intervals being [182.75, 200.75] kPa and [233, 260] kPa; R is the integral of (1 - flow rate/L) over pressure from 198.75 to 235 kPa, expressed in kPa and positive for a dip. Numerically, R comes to 0.4 kPa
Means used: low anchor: 33.8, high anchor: 34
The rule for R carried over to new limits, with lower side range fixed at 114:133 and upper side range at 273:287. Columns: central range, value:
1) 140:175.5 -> 0.2 kPa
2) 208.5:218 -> 0.2 kPa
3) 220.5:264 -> 0.4 kPa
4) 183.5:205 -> 0.2 kPa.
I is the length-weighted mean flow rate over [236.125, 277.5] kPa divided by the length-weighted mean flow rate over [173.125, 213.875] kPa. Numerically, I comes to 1.0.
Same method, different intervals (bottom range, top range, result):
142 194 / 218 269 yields 1.01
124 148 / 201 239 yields 0.98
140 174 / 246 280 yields 1.02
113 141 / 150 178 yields 0.99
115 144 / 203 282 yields 0.99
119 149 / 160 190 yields 0.98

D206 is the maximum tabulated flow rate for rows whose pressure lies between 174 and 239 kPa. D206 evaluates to 35.18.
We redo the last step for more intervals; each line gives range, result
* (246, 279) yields 35.74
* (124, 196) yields 35.49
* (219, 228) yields 34.53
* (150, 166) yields 35.17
